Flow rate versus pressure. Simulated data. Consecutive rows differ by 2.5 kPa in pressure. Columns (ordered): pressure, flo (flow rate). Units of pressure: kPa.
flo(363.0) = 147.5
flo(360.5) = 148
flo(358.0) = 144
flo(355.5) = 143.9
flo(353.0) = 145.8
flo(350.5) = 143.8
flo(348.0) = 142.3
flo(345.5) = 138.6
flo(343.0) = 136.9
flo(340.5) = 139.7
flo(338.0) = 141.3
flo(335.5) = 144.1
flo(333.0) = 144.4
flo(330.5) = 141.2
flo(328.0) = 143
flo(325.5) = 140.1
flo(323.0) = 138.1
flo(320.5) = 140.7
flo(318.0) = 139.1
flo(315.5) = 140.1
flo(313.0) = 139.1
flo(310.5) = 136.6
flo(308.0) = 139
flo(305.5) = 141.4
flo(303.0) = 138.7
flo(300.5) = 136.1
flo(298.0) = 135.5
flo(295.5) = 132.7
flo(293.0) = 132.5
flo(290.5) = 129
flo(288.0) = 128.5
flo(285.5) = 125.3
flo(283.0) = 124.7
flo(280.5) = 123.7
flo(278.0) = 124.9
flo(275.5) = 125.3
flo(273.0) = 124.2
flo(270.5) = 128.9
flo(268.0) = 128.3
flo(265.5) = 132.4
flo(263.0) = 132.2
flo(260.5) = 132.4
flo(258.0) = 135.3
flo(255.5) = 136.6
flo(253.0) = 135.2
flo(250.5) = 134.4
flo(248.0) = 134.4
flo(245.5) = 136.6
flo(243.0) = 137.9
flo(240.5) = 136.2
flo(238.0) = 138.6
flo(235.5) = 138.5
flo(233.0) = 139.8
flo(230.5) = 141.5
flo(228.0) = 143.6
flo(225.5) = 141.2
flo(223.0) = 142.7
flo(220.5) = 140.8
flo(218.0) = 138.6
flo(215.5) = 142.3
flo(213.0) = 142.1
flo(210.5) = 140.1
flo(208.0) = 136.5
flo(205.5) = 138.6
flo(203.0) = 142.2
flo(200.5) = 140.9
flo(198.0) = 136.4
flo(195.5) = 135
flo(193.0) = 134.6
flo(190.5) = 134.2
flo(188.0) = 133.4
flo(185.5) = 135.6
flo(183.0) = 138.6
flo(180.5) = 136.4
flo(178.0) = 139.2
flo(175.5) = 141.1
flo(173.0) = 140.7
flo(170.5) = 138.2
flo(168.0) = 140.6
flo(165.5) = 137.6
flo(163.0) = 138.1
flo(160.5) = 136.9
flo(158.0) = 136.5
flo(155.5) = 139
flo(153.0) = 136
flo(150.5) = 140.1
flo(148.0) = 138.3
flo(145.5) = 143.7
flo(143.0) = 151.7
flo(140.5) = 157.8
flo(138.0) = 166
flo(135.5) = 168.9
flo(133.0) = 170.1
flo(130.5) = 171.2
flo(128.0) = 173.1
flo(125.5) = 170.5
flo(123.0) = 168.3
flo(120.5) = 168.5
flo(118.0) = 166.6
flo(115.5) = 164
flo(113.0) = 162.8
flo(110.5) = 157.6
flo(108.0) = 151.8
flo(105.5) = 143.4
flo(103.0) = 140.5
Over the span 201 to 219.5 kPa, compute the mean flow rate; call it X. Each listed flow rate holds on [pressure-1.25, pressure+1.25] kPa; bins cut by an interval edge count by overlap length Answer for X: 140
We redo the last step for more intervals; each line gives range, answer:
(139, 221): 140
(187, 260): 138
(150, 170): 138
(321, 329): 140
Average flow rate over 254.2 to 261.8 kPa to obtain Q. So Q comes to 135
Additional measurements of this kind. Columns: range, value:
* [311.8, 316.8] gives 140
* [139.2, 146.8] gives 151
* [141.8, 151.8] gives 143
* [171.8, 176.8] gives 141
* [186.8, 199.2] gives 135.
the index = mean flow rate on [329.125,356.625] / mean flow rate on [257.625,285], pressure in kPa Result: 1.1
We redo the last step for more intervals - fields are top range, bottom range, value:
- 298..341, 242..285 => 1.07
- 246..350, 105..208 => 0.91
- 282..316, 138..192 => 0.96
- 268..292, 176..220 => 0.91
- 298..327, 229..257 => 1.01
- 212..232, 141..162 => 1.00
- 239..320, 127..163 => 0.88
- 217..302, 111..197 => 0.90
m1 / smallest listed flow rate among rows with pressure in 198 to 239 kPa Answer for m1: 136.4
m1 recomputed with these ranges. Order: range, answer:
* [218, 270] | 128.3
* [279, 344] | 123.7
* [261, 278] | 124.2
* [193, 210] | 134.6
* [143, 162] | 136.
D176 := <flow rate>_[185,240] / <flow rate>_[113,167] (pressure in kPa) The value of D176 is 0.90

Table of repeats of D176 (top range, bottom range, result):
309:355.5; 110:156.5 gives 0.89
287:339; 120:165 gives 0.90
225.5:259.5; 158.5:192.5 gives 1.00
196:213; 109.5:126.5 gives 0.84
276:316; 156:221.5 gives 0.96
